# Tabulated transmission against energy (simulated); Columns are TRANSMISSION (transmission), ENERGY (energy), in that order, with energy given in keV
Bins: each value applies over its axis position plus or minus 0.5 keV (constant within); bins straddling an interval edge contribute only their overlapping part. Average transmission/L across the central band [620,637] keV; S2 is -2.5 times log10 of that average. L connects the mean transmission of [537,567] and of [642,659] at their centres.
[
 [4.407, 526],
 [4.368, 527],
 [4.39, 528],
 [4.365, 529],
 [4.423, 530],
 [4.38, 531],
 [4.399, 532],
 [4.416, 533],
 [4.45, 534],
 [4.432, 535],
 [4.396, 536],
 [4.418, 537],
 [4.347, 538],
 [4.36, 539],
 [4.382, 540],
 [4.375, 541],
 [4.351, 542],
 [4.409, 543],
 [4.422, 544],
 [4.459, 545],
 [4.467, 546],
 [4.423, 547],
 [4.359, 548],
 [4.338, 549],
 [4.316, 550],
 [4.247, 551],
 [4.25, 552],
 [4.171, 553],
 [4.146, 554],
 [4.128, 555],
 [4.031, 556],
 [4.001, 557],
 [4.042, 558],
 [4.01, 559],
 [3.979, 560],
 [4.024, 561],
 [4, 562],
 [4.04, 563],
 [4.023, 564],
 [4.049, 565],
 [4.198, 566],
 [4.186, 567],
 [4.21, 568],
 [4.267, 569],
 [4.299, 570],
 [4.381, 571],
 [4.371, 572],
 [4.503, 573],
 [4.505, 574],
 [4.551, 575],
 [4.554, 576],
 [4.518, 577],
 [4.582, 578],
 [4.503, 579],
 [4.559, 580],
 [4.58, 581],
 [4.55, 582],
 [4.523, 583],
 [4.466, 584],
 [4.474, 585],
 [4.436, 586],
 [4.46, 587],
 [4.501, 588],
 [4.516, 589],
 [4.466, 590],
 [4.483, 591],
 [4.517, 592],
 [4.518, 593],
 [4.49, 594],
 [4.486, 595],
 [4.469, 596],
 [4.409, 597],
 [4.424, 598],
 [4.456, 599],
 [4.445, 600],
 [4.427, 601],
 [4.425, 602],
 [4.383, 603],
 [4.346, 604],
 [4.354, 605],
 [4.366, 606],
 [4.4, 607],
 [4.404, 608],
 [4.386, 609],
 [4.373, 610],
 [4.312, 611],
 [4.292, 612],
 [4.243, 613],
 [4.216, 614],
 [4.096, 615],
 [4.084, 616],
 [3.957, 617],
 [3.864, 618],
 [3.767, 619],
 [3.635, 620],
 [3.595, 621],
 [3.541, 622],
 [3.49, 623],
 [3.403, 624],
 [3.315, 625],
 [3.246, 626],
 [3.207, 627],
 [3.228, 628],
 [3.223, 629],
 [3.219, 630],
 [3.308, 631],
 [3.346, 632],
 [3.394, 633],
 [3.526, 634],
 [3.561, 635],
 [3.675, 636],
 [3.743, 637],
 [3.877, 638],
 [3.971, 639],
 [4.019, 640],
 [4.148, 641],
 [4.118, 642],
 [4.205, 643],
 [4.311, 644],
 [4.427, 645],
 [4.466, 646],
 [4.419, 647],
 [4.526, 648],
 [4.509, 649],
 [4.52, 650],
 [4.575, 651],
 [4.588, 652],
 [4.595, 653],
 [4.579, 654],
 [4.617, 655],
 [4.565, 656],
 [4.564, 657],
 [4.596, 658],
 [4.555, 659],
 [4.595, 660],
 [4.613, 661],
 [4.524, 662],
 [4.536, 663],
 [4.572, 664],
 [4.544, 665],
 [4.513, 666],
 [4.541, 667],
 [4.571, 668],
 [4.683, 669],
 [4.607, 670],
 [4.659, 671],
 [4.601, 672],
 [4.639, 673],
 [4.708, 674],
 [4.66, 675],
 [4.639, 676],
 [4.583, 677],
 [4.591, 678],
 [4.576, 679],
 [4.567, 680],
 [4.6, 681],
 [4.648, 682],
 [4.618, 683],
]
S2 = 0.28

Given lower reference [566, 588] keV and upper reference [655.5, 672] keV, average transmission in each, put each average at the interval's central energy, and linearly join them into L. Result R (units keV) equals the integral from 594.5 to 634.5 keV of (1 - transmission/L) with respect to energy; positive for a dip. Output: 4.9 keV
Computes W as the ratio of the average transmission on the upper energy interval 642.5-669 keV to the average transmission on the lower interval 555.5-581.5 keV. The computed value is 1.06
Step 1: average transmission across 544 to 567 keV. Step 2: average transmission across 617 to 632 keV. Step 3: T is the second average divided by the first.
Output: 0.8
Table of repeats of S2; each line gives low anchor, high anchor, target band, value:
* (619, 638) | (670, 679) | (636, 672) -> -0.085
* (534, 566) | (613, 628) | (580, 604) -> -0.148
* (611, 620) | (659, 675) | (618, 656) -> 0.104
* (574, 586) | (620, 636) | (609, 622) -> -0.096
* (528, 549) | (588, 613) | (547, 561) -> 0.062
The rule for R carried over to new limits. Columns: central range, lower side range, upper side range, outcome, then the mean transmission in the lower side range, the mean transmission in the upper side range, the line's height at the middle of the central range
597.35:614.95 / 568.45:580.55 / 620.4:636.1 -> -2.4 keV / 4.47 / 3.39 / 3.83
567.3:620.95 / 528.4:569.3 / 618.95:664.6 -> -2.8 keV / 4.26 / 4.03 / 4.15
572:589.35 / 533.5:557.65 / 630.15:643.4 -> -1.8 keV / 4.32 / 3.74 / 4.1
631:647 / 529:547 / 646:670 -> 2.2 keV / 4.4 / 4.56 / 4.54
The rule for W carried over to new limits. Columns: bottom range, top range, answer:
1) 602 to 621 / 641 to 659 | 1.07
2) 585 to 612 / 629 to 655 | 0.92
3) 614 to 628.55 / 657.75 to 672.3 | 1.26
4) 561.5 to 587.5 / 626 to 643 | 0.82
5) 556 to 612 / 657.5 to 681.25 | 1.05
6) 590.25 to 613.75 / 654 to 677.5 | 1.04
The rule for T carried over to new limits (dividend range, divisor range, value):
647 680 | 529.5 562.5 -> 1.07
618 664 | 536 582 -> 0.93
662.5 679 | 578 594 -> 1.02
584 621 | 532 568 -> 1.02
